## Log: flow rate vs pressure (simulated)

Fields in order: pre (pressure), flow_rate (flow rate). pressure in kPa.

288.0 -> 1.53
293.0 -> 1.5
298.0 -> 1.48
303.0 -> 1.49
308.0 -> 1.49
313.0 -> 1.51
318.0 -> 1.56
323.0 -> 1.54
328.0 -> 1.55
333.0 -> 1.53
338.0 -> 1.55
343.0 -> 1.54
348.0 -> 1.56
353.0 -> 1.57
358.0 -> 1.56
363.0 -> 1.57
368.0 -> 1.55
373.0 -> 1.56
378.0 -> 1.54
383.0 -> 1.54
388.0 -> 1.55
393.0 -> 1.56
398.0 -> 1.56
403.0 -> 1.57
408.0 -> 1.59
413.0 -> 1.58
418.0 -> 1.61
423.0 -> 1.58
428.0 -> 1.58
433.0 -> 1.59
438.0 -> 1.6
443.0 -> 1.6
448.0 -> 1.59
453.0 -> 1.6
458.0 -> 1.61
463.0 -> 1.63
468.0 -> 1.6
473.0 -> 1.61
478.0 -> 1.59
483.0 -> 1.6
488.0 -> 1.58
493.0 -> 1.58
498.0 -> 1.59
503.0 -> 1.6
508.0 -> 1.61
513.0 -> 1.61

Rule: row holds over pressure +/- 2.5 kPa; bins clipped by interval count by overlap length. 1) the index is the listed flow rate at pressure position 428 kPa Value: 1.58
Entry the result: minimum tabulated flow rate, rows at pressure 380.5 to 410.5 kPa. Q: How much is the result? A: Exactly 1.54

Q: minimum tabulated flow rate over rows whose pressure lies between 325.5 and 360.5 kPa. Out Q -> 1.53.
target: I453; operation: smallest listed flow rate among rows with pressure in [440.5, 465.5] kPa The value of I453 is 1.59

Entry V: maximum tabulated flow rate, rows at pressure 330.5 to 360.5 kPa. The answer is 1.57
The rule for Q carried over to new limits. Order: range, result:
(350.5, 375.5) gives 1.55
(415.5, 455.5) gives 1.58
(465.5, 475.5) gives 1.6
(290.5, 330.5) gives 1.48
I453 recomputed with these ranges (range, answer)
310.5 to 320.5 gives 1.51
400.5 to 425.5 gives 1.57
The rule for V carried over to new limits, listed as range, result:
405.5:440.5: 1.61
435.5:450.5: 1.6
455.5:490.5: 1.63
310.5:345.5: 1.56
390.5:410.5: 1.59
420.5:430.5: 1.58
